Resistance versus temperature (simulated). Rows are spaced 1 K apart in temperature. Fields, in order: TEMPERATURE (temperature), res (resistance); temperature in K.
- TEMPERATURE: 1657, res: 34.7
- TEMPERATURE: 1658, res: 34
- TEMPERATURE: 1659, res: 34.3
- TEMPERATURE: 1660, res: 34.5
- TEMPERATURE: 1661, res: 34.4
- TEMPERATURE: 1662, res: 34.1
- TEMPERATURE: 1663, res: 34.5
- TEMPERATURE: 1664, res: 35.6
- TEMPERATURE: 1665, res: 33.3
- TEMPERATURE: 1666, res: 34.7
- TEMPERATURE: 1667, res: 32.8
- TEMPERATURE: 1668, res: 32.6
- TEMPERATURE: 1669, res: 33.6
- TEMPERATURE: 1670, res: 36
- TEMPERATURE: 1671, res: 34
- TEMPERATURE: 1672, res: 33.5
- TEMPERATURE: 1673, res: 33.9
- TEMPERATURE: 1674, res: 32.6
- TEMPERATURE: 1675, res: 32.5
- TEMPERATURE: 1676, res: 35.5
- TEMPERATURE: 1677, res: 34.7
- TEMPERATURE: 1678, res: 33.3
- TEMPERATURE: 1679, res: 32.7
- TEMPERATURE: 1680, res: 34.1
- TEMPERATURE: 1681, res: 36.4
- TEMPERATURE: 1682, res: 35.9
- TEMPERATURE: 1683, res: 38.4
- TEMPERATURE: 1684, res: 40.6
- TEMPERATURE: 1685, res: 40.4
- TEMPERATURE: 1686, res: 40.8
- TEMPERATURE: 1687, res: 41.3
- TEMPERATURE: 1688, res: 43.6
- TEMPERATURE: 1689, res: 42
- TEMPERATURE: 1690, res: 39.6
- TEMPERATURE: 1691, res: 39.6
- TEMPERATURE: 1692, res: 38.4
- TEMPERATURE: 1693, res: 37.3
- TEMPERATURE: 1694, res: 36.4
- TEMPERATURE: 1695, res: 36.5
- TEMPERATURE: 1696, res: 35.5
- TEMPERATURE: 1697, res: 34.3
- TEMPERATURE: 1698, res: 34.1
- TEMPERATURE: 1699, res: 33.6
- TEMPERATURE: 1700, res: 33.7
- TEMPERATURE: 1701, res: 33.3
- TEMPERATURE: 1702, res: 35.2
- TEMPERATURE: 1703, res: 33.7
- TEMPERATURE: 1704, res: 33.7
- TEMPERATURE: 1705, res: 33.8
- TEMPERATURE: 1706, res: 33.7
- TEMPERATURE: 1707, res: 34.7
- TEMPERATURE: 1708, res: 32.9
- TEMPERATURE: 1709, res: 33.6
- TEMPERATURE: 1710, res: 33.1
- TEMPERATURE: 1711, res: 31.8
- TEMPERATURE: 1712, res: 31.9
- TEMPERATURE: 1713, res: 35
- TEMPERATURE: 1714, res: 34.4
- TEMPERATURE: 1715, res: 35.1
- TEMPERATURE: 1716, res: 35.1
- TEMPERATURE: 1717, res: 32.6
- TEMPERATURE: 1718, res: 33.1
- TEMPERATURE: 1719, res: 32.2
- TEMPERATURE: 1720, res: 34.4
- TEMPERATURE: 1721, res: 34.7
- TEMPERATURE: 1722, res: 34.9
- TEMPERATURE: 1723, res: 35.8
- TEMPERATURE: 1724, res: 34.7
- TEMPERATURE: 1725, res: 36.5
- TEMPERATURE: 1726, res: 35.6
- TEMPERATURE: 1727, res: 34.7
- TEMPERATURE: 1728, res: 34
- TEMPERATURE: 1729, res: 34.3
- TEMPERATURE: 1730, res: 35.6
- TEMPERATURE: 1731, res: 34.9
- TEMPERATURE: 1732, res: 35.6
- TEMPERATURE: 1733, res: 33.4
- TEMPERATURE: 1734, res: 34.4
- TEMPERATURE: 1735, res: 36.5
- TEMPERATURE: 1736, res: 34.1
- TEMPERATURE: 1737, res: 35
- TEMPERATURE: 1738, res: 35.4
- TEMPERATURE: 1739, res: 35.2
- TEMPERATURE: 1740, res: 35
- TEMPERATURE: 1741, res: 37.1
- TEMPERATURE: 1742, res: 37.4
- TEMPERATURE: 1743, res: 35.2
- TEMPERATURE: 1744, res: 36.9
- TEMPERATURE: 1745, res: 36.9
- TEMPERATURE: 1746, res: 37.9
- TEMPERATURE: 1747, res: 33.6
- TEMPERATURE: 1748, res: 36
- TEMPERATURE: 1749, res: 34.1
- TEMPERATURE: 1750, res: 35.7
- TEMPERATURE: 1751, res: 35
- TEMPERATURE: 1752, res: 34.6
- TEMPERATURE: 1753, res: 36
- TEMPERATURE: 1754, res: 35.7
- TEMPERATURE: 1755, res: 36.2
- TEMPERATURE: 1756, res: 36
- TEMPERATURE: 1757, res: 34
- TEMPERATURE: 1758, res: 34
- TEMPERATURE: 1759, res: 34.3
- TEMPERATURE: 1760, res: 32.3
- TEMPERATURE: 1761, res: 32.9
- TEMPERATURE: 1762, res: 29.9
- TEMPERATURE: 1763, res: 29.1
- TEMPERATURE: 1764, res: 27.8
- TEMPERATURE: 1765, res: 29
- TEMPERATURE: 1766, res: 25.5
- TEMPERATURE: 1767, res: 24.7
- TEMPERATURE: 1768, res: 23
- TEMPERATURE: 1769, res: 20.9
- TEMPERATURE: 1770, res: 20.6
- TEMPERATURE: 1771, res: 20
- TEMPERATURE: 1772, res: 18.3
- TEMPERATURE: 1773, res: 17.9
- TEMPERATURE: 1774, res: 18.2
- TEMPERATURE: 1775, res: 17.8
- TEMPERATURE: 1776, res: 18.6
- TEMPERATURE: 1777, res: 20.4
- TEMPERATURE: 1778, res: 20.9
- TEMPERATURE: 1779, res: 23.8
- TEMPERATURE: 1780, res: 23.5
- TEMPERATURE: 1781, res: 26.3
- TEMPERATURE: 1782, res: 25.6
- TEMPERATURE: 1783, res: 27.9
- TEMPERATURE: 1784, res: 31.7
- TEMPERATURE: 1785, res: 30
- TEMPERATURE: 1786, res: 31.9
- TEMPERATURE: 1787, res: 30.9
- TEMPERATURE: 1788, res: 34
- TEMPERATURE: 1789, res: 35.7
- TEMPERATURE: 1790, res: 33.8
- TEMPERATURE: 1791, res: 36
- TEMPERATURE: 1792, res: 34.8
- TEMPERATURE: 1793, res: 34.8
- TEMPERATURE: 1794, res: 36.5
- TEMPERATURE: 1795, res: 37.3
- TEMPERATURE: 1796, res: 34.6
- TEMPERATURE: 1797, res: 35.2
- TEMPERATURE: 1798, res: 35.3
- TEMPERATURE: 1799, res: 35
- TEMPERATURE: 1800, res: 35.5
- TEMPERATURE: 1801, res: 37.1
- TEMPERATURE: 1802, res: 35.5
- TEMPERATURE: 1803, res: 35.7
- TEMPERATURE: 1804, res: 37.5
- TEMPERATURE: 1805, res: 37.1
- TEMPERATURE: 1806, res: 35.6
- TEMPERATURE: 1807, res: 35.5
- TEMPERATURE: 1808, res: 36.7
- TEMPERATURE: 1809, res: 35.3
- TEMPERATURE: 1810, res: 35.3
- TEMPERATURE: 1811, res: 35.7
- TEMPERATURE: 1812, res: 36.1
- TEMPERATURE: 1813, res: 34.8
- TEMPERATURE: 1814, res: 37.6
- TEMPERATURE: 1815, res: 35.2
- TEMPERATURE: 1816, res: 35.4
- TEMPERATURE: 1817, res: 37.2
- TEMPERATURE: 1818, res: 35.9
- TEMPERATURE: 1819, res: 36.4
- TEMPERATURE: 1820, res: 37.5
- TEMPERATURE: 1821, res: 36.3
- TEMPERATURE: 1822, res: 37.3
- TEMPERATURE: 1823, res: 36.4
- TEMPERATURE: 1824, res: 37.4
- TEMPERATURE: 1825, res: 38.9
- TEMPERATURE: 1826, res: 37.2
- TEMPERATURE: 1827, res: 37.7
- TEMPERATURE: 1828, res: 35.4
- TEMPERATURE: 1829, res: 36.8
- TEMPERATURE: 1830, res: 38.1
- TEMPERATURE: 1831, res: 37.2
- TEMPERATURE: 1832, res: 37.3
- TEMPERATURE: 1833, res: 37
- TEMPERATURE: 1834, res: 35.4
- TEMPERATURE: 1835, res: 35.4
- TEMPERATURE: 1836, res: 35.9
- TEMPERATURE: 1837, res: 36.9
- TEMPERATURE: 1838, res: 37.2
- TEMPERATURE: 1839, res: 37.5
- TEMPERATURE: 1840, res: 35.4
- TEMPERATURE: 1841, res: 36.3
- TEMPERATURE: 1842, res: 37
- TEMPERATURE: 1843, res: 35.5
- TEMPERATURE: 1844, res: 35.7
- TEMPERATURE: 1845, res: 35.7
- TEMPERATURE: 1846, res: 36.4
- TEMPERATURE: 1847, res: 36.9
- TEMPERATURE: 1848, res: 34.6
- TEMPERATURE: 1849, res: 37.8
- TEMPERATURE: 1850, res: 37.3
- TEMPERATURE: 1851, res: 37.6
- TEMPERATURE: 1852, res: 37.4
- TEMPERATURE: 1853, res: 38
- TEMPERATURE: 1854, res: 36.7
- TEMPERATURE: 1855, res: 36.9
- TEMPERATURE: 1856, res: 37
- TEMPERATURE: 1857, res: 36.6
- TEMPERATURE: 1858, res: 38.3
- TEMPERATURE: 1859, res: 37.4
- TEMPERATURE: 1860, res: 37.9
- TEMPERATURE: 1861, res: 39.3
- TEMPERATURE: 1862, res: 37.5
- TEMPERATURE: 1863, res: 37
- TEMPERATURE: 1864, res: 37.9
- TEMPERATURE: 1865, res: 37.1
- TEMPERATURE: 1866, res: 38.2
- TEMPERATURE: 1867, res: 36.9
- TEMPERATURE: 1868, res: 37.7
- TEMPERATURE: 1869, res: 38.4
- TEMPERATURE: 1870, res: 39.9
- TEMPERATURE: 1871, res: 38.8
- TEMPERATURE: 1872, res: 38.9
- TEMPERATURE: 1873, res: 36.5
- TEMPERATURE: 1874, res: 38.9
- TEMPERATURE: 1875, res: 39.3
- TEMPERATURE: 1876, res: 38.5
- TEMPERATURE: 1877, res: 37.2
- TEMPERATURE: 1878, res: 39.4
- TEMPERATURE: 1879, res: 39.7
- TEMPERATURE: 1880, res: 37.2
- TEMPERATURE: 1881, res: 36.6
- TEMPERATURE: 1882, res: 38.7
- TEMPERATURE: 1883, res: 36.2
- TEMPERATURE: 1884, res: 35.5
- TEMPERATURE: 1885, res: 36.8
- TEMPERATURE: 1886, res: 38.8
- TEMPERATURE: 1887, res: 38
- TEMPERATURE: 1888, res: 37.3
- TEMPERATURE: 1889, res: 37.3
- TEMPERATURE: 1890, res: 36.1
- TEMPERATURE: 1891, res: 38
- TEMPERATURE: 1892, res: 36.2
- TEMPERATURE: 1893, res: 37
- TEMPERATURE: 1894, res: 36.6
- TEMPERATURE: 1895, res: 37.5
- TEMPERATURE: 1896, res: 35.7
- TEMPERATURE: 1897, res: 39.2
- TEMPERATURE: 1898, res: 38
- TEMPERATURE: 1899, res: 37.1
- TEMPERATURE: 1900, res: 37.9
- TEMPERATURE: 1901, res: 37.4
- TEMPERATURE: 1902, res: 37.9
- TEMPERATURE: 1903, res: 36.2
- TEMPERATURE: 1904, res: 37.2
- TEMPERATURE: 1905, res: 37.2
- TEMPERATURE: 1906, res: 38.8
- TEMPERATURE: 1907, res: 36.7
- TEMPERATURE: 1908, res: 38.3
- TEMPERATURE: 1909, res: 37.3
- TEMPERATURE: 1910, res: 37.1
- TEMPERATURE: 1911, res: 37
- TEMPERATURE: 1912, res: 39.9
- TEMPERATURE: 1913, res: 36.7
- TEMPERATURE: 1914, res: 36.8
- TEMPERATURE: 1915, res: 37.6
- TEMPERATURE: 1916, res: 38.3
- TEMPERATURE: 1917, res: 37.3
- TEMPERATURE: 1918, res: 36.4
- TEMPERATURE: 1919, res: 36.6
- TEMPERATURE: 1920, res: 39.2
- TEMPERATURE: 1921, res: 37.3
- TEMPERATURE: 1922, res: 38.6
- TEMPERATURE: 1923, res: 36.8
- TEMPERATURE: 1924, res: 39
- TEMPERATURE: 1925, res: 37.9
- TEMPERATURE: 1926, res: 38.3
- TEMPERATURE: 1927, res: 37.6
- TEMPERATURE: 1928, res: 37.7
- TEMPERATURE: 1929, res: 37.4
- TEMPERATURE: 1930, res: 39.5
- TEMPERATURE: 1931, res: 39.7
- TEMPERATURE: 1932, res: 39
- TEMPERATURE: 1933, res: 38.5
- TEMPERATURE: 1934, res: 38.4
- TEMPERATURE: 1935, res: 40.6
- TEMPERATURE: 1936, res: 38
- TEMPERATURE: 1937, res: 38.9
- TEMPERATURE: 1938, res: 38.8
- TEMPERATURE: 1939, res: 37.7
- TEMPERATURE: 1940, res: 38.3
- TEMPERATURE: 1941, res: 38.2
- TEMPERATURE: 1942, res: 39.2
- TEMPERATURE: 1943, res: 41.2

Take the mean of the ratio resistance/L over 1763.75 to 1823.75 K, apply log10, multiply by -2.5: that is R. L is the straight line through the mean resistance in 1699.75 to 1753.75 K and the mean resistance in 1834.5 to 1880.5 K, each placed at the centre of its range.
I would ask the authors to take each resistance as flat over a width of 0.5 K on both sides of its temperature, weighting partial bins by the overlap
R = 0.16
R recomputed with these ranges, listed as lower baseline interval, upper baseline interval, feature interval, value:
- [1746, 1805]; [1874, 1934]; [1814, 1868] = -0.08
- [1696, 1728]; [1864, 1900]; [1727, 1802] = 0.12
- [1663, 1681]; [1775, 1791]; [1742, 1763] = -0.18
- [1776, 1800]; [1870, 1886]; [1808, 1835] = -0.09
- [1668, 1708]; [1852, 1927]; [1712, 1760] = 0.04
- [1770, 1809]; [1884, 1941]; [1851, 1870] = -0.09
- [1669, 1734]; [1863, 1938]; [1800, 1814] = 0.02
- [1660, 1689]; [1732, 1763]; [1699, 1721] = 0.05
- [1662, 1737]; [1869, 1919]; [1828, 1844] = 0.01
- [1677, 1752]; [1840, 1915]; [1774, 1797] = 0.23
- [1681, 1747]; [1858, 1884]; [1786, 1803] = 0.05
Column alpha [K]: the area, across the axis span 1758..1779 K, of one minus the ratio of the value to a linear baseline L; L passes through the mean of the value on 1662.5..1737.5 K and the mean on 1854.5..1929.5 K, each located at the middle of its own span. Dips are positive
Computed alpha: 6.82 K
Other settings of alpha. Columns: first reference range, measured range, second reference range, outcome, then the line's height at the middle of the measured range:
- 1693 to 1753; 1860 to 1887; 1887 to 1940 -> -0.6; 37.1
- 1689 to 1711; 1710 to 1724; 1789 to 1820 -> 0.5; 35.3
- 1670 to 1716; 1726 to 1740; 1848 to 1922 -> 0.4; 36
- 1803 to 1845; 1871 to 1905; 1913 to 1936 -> -0.1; 37.5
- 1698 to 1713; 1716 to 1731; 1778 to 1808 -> -0.5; 33.5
